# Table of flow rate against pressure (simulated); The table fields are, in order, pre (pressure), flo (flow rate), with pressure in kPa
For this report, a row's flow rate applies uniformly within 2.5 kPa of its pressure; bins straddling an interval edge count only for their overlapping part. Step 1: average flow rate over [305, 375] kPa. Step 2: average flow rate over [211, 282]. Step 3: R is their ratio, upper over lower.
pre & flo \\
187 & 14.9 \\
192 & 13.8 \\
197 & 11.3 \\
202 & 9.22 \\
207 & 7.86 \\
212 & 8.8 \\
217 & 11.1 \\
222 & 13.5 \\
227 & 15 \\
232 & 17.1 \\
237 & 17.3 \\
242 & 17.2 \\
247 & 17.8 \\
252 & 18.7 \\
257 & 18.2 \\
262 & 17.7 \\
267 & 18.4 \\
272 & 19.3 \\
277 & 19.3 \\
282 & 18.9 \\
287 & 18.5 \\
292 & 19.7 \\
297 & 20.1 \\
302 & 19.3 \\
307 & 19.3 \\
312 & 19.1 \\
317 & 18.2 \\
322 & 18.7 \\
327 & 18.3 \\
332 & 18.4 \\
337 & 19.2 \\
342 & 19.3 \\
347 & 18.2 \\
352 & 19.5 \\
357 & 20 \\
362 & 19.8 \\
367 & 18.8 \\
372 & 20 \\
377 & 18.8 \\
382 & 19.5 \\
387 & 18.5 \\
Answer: 1.1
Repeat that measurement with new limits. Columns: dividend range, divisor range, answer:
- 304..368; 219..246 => 1.18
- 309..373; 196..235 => 1.61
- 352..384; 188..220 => 1.84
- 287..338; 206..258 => 1.28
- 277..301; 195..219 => 2.01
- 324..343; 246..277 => 1.02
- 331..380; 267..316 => 1.00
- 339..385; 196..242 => 1.53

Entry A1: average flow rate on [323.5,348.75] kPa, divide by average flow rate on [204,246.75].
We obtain 1.37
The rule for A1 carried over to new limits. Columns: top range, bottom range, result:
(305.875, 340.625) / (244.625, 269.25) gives 1.03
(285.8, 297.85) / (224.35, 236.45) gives 1.20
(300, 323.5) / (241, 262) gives 1.05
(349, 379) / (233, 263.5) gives 1.09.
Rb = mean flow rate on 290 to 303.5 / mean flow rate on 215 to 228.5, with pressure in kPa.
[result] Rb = 1.5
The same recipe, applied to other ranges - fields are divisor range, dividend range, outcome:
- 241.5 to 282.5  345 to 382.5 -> 1.05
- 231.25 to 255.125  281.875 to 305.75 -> 1.09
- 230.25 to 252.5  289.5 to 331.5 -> 1.09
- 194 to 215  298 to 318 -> 2.02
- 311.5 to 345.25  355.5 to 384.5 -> 1.04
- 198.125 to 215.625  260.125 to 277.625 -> 2.07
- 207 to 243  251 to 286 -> 1.36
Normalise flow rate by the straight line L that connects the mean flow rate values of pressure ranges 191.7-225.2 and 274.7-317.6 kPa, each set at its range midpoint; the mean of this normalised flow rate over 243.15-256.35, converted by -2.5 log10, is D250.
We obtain -0.23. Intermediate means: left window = 10.7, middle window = 18.1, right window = 19.2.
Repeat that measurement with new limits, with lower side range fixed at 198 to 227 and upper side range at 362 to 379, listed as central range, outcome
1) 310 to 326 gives -0.14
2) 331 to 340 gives -0.09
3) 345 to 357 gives -0.05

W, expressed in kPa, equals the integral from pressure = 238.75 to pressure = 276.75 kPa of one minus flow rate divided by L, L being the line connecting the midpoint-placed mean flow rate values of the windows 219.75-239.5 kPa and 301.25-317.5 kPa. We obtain -3.0 kPa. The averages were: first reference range 15.8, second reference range 19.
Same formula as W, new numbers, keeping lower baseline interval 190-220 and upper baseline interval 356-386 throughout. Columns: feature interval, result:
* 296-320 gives -4.8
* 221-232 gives -3.3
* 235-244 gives -3.7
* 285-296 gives -3.1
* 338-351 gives -0.7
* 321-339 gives -1.5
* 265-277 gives -4.3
